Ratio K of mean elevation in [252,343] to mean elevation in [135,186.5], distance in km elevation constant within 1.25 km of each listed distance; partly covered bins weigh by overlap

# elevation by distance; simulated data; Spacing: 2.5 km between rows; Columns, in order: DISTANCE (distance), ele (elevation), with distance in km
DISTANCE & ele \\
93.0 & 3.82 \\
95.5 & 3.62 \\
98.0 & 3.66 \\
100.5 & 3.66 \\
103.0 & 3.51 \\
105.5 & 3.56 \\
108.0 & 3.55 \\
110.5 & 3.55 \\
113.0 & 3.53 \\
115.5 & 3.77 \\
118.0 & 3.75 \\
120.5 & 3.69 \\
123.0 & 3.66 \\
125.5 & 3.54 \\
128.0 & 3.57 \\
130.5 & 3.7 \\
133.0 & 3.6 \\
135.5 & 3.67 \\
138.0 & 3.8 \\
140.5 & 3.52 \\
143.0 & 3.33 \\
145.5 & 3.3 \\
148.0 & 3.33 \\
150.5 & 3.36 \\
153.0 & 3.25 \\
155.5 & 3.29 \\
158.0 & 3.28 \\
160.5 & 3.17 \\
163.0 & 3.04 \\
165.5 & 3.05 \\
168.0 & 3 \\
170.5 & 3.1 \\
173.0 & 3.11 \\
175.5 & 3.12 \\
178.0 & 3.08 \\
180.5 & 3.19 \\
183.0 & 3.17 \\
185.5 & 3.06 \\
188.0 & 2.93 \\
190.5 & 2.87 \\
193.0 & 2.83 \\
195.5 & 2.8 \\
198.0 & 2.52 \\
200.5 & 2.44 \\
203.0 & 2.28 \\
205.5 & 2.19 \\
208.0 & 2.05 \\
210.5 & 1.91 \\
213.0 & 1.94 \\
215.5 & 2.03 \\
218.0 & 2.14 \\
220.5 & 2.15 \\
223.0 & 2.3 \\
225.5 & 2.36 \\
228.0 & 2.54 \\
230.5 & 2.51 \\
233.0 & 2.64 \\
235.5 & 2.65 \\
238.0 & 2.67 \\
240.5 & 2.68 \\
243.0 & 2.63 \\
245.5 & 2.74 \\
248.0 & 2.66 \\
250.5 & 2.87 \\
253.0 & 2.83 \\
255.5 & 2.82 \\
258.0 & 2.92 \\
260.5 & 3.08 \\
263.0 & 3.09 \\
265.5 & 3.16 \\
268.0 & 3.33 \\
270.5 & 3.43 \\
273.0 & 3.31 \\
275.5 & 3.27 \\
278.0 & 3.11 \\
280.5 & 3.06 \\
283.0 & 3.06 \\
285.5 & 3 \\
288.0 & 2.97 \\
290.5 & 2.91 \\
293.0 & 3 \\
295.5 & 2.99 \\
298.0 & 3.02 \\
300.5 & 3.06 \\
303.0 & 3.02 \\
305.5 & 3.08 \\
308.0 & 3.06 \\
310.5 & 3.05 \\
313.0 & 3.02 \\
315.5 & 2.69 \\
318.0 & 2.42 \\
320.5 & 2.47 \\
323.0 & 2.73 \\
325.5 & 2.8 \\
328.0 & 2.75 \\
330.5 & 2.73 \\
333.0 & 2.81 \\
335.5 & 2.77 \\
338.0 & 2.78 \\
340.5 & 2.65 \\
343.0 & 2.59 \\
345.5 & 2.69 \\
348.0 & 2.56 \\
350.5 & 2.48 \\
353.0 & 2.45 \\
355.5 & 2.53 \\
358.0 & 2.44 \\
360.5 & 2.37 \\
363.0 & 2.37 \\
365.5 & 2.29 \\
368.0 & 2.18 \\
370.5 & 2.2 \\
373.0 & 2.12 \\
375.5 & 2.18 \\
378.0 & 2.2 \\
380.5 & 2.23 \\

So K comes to 0.91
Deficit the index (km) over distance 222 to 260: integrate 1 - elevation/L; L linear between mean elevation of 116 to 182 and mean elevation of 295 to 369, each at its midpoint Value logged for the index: 4.53 km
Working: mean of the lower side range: 3.37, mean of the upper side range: 2.69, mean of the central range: 2.67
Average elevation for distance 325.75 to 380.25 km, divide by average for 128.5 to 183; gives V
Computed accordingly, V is 0.8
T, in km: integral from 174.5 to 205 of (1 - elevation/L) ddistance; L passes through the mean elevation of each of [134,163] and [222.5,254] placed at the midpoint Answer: 2.0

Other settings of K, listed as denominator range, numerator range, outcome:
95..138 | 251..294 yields 0.85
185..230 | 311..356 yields 1.11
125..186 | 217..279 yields 0.85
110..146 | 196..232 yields 0.63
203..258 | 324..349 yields 1.11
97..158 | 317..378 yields 0.71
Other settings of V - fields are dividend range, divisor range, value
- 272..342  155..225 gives 1.08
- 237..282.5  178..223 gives 1.19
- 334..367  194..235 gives 1.10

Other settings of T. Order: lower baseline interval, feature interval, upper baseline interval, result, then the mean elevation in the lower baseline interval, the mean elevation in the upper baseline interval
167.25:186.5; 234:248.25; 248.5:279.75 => 1.9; 3.11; 3.09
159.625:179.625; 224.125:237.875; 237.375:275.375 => 2.1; 3.08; 2.96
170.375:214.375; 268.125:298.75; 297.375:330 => -3.2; 2.69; 2.85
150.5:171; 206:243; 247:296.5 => 9.1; 3.16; 3.05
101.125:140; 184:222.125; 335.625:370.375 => 9.7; 3.63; 2.49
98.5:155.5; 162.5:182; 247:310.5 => 1.8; 3.55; 3.05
